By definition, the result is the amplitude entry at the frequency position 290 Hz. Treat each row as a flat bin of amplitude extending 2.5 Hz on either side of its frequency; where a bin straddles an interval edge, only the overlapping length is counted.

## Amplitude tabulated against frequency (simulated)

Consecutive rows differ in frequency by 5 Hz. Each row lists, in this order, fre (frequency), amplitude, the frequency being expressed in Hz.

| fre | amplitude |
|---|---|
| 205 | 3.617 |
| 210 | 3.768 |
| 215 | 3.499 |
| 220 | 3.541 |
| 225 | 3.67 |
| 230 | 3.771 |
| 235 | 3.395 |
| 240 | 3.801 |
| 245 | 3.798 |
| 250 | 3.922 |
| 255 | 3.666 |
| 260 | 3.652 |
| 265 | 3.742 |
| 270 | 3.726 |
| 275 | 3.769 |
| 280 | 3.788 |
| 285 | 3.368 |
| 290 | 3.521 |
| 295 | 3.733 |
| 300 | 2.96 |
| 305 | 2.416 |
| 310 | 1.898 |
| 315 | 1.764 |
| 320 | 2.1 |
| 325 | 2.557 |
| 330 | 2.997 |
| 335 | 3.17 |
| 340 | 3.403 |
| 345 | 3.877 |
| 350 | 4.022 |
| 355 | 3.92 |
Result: 3.521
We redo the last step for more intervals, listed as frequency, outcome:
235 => 3.395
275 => 3.769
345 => 3.877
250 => 3.922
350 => 4.022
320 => 2.1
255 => 3.666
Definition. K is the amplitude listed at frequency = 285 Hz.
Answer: 3.368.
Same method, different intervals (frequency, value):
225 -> 3.67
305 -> 2.416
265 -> 3.742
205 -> 3.617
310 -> 1.898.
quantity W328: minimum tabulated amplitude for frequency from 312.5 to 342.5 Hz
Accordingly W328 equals 1.764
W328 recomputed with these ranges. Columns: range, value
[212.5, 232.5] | 3.499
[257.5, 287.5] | 3.368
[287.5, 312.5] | 1.898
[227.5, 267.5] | 3.395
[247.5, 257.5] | 3.666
